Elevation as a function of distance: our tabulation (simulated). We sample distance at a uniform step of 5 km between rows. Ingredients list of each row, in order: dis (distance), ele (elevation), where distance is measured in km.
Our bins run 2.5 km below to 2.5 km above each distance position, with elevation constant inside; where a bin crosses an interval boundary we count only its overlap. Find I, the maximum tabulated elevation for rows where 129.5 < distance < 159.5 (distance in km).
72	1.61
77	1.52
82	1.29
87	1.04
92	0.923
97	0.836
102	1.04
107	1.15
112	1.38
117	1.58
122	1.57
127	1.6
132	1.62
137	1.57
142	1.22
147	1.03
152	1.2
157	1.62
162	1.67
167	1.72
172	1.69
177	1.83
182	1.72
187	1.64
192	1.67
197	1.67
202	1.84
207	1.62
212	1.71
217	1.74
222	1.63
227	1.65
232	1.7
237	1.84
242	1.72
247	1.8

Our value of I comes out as 1.62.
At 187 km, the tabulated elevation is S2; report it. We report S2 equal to 1.64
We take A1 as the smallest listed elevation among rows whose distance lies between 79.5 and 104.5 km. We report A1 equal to 0.836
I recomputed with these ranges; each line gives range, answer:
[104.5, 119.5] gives 1.58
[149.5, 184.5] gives 1.83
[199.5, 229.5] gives 1.84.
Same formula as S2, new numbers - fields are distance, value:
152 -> 1.2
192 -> 1.67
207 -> 1.62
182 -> 1.72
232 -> 1.7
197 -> 1.67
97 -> 0.836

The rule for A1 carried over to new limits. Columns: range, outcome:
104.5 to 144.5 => 1.15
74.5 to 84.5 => 1.29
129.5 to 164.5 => 1.03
